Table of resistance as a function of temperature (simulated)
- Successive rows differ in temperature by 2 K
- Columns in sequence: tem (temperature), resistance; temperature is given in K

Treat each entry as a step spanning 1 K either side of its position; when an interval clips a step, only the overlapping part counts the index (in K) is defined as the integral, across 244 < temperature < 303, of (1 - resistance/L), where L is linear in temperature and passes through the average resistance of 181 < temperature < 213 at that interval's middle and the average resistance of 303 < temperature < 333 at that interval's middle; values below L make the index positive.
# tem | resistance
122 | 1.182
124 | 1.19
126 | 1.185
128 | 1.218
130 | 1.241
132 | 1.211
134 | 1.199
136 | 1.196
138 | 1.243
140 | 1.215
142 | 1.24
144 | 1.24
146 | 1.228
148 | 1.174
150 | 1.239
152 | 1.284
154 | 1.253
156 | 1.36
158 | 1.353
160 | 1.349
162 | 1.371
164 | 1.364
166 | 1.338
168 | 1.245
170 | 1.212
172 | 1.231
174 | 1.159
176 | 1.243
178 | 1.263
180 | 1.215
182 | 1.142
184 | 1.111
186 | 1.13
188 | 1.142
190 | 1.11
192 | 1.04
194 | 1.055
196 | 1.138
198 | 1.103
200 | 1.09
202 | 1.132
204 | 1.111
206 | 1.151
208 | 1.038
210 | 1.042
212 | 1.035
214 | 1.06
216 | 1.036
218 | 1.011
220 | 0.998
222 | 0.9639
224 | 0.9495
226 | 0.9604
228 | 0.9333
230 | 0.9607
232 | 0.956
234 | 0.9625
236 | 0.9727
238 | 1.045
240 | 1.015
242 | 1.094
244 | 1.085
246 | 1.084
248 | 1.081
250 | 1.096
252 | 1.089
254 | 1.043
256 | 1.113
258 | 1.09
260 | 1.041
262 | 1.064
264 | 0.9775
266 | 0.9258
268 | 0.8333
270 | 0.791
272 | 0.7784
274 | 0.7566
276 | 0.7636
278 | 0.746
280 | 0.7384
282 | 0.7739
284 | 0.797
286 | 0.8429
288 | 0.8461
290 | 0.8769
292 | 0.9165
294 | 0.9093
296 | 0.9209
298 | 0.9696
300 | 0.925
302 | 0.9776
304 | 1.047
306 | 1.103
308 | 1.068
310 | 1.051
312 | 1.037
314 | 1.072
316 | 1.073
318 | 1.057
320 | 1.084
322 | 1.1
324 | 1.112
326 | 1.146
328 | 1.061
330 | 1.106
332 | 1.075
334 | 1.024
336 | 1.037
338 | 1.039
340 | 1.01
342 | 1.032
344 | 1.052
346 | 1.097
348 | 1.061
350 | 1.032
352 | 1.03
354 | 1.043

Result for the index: 8.7 K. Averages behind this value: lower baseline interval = 1.1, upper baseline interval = 1.08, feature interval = 0.926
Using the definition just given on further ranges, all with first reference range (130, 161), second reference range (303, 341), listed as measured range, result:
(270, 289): 5.63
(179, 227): 4.80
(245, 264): 1.10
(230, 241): 1.62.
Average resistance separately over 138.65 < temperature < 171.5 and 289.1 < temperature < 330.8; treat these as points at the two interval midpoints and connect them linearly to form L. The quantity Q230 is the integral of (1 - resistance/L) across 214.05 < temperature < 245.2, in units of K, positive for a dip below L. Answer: 4.28 K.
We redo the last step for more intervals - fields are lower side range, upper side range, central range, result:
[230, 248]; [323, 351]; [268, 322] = 6.5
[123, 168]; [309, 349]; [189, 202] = 1.2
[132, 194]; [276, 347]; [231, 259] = 1.1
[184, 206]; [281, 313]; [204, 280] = 3.4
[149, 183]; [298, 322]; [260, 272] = 2.1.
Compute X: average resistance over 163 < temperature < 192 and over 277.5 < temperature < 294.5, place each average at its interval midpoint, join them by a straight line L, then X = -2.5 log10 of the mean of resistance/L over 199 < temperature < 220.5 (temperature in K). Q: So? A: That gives 0.03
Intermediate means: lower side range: 1.2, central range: 1.07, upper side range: 0.827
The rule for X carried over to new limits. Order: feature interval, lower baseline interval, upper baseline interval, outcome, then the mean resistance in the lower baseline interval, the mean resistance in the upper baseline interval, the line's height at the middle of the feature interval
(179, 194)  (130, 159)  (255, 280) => 0.005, 1.25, 0.9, 1.13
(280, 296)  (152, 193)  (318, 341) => 0.295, 1.23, 1.07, 1.11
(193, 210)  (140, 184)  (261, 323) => 0.057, 1.26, 0.93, 1.16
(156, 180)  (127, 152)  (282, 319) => -0.094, 1.22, 0.966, 1.18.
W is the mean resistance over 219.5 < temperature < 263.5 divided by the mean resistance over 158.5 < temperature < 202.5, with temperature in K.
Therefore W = 0.86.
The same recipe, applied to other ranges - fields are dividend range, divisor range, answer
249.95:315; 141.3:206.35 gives 0.78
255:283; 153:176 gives 0.69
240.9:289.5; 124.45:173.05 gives 0.74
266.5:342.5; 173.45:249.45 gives 0.90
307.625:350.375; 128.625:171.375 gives 0.84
